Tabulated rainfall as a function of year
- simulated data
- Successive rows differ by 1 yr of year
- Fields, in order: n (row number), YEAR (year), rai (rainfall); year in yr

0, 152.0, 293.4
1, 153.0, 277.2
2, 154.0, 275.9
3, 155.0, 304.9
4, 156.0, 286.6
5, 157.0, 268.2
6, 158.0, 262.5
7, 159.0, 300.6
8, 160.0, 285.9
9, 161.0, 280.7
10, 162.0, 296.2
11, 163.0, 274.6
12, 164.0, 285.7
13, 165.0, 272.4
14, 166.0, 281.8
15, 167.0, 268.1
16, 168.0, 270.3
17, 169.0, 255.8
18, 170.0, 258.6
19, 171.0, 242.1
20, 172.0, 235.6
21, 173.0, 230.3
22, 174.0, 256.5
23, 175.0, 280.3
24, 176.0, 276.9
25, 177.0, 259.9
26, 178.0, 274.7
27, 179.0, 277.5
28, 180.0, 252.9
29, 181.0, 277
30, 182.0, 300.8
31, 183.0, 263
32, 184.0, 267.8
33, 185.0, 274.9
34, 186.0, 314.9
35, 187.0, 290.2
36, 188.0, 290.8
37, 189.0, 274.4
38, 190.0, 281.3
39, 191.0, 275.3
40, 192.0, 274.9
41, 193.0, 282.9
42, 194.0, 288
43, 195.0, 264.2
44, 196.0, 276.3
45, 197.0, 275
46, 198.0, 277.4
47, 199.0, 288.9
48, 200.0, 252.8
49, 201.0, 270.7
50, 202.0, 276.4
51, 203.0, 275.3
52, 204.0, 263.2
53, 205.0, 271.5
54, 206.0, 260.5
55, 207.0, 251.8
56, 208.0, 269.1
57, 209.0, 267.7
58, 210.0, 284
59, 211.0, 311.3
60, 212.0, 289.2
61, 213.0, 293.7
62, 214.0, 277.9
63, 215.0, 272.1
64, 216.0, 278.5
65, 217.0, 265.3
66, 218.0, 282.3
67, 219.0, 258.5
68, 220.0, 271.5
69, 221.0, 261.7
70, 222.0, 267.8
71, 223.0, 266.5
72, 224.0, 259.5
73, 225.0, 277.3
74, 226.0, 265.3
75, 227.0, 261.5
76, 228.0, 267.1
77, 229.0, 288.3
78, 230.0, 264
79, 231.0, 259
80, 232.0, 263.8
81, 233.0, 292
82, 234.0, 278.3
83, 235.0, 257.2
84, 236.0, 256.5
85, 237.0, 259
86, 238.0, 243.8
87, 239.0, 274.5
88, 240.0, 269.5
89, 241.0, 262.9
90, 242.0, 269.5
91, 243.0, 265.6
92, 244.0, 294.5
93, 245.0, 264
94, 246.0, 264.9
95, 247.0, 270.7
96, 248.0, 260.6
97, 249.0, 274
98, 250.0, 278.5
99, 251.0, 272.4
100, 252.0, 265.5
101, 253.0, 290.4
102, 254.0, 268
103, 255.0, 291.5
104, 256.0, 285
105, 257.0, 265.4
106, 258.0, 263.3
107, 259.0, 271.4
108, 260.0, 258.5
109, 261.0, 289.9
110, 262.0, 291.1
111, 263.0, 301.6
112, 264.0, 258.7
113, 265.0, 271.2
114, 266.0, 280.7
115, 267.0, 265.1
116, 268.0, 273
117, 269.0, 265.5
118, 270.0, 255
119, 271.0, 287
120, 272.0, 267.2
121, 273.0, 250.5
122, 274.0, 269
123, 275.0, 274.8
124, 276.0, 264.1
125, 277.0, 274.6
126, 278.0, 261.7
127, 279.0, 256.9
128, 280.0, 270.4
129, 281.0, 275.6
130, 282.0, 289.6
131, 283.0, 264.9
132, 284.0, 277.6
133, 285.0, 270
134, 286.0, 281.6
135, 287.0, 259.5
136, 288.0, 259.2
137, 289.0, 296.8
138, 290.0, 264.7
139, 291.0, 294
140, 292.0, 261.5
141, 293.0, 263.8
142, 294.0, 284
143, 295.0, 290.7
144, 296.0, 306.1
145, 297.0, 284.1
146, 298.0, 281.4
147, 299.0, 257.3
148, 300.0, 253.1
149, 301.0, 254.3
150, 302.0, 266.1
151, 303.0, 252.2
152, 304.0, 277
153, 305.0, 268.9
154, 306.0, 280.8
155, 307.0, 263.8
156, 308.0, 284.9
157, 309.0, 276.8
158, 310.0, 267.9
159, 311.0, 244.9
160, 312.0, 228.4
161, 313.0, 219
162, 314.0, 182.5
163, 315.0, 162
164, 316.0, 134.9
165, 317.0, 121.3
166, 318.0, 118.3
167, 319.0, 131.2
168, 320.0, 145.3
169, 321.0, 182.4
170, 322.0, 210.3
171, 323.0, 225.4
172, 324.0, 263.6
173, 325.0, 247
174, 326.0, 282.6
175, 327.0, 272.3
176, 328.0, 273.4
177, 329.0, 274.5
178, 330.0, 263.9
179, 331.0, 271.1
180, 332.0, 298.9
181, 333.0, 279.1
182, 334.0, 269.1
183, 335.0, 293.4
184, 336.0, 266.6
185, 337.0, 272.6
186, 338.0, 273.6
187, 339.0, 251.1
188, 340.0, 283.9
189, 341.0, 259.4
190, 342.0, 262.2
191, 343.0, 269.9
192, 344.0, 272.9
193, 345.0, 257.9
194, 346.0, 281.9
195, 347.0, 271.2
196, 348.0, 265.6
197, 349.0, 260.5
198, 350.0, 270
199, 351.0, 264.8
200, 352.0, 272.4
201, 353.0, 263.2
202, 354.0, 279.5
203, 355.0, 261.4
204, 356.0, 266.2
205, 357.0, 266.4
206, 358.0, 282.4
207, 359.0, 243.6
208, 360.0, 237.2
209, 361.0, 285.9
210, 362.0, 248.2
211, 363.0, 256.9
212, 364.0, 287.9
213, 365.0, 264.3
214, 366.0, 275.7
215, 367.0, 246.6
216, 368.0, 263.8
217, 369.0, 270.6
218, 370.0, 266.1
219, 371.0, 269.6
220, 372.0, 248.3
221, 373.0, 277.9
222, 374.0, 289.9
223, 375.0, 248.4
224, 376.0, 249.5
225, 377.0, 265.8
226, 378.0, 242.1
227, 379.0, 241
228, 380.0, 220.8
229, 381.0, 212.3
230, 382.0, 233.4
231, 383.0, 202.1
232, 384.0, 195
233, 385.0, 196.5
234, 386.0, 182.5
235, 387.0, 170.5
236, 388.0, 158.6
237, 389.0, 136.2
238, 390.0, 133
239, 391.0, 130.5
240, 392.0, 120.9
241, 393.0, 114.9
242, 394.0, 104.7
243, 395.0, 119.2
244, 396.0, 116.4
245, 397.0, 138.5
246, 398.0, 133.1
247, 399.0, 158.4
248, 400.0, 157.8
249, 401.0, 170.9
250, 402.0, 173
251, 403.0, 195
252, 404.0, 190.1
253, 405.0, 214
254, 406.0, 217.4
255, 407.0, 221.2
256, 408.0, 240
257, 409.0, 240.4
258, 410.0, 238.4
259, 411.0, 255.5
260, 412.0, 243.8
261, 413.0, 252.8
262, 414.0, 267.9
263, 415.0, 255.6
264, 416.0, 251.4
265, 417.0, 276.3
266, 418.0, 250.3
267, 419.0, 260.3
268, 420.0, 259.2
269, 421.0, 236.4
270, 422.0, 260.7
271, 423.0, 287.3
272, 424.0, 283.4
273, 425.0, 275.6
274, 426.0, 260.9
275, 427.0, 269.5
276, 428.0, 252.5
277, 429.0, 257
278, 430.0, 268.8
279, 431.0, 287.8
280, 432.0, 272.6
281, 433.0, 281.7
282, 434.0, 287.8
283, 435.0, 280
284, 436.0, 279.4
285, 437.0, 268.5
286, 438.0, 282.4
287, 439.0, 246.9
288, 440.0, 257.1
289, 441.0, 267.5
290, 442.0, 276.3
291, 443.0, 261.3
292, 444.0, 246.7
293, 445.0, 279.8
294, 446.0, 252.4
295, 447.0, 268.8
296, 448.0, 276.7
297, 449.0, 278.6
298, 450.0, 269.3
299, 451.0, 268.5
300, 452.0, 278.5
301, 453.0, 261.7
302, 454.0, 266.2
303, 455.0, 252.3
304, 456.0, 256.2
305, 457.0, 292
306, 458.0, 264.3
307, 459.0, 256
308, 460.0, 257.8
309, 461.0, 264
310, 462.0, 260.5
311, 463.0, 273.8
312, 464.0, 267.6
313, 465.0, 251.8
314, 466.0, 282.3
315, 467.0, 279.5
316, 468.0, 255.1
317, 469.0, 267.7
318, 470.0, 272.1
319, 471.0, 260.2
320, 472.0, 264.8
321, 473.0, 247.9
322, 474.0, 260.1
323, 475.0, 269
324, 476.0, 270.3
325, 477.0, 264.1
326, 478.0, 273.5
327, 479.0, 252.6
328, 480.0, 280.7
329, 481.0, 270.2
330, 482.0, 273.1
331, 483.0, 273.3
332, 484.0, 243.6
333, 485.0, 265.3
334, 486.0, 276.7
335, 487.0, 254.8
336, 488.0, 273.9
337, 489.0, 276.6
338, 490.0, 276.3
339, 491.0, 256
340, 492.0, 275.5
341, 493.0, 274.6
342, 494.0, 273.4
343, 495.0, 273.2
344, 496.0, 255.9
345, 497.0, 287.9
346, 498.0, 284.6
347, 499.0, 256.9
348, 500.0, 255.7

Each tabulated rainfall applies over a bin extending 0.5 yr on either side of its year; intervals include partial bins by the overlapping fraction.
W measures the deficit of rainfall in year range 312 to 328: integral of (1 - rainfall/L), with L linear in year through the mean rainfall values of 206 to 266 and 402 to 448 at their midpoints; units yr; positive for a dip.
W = 4.1 yr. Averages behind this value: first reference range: 272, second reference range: 257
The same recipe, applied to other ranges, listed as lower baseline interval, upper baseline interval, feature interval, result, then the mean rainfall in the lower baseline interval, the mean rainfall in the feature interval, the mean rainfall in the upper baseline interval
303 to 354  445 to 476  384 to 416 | 9.2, 247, 183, 266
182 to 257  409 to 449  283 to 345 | 3.9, 273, 252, 265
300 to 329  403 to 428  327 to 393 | -3.1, 228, 248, 249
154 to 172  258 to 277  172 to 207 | 0.1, 275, 273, 272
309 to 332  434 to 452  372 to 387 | 0.7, 218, 231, 269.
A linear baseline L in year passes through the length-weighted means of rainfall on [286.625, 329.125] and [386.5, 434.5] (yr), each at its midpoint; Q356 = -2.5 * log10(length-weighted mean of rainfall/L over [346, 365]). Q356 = -0.16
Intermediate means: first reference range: 243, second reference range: 216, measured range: 266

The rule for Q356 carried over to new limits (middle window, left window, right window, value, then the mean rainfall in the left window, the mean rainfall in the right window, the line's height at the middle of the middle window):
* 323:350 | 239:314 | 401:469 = -0.02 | 270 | 259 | 266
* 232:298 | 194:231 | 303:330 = -0.10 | 272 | 226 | 249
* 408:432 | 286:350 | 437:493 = 0.01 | 253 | 266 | 262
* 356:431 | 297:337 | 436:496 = 0.13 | 241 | 267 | 254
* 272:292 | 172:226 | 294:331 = -0.10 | 274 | 239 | 248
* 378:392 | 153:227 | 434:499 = 0.41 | 274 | 268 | 270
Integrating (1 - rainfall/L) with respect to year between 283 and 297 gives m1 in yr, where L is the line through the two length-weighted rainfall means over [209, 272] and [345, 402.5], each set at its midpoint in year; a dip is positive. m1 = -1.3 yr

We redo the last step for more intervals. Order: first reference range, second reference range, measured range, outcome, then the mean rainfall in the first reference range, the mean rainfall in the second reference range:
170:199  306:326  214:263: -4.8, 273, 210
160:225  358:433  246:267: -1.3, 273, 226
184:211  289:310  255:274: 0.1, 276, 274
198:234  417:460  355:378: 0.5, 272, 268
